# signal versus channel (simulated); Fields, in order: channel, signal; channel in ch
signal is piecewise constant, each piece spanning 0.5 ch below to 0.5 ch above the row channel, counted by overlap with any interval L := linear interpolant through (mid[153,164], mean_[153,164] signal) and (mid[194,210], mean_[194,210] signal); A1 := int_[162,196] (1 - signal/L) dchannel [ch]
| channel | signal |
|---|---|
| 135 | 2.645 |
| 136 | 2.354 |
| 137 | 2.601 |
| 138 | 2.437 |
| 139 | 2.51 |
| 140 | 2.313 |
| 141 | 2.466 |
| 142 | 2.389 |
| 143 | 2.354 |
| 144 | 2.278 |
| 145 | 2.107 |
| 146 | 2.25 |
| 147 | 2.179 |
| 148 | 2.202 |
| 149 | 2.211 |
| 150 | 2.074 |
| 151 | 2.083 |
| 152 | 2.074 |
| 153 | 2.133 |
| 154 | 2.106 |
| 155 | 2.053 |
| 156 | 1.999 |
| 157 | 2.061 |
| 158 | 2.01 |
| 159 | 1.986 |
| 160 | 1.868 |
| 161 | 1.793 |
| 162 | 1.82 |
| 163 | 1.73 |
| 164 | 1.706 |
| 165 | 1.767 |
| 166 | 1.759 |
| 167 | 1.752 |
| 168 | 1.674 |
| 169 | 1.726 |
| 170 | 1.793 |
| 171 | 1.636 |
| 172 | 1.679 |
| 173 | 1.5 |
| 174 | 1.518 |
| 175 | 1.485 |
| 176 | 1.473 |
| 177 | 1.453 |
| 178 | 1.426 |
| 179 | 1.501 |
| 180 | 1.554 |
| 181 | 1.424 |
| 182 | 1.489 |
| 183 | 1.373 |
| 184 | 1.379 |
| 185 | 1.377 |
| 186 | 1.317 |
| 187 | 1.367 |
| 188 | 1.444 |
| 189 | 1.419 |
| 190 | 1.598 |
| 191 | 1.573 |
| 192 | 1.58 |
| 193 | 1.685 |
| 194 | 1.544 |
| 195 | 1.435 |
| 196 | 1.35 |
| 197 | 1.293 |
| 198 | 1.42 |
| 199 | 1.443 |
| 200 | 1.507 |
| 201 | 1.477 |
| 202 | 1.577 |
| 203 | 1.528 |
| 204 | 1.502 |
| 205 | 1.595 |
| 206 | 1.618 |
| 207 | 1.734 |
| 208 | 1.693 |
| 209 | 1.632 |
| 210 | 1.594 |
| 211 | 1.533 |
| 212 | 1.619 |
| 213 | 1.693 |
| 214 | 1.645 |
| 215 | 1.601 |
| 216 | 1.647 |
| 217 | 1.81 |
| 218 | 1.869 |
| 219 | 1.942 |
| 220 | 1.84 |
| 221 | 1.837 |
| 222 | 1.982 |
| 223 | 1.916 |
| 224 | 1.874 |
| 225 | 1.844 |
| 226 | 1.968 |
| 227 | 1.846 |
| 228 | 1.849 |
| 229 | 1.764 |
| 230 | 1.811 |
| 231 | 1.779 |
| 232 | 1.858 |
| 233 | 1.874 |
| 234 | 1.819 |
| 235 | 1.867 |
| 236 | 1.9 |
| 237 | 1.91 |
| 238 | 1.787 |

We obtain 3.8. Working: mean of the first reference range 1.94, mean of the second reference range 1.52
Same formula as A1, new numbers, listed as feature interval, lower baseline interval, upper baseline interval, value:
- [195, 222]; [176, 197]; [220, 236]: 0.92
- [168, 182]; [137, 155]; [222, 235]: 3.70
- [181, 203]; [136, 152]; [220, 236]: 6.28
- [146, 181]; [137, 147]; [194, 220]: 4.83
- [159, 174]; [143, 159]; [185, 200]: 1.17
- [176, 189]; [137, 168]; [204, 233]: 3.43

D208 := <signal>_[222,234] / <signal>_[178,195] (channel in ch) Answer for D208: 1.26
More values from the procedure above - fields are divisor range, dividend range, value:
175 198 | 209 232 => 1.22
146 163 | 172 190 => 0.71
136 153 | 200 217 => 0.71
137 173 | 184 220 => 0.77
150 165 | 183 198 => 0.74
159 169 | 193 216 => 0.88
